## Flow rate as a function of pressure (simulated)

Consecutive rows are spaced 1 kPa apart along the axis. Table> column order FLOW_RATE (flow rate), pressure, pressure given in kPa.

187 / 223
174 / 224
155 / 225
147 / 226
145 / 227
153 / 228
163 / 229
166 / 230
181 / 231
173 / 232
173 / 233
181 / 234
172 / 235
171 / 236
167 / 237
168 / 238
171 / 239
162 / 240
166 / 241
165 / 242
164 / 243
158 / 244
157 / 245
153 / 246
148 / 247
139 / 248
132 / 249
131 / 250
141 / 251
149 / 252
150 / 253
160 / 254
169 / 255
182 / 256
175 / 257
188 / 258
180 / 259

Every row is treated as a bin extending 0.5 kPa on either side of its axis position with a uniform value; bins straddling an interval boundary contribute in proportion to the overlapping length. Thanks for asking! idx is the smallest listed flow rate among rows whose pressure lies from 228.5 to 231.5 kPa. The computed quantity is 163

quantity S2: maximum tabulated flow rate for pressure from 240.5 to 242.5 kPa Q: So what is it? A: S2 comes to 166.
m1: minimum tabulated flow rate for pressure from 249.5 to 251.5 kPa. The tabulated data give 131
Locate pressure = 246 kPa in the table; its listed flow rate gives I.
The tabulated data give 153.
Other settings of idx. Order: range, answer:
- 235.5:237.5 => 167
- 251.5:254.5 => 149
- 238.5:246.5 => 153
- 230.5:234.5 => 173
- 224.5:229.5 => 145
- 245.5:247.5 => 148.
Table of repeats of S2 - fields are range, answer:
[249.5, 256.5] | 182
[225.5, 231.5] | 181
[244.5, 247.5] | 157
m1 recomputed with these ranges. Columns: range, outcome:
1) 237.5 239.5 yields 168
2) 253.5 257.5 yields 160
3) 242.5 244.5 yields 158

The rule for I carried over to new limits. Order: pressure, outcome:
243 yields 164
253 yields 150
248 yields 139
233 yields 173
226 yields 147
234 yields 181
